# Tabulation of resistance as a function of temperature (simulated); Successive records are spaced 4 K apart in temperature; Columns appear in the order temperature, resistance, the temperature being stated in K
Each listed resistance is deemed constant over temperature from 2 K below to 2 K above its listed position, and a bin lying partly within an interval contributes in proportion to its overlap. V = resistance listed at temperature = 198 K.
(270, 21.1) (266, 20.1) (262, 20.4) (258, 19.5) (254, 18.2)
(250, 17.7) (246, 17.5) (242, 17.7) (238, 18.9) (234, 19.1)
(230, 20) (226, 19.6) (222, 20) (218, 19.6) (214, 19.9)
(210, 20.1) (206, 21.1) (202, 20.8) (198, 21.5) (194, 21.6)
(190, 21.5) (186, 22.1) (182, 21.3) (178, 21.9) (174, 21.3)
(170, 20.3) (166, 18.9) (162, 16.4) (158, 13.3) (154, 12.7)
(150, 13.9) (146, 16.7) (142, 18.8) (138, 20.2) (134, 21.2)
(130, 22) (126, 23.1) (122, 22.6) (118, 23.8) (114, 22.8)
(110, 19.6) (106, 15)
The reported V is 21.5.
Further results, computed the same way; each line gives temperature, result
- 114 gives 22.8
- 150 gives 13.9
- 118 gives 23.8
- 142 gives 18.8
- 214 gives 19.9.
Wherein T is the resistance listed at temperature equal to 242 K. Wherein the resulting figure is 17.7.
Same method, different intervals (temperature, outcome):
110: 19.6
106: 15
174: 21.3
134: 21.2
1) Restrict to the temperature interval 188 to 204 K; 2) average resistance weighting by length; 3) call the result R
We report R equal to 21.3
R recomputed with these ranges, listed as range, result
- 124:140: 21.6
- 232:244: 18.6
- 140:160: 15.1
